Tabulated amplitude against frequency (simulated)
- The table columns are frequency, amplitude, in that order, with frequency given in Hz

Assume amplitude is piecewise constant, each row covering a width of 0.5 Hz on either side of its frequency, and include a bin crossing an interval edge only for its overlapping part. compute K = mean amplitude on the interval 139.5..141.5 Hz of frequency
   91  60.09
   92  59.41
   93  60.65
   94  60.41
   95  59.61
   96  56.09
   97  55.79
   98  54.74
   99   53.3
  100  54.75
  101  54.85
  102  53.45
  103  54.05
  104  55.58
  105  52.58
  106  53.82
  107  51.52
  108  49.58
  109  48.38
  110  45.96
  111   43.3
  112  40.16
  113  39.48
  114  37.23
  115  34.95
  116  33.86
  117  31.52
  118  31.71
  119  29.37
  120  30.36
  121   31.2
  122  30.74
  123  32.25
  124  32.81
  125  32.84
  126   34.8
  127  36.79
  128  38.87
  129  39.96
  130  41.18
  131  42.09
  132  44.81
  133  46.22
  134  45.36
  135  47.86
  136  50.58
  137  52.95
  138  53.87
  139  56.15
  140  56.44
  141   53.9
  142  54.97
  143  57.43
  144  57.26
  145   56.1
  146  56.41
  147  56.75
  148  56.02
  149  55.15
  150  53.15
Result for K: 55.2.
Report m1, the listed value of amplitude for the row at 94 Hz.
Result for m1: 60.41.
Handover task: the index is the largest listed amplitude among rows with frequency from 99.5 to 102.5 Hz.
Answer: 54.85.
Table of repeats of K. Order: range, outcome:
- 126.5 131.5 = 39.8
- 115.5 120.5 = 31.4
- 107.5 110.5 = 48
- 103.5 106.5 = 54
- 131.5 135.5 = 46.1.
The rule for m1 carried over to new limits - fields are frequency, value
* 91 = 60.09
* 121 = 31.2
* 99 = 53.3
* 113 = 39.48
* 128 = 38.87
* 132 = 44.81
